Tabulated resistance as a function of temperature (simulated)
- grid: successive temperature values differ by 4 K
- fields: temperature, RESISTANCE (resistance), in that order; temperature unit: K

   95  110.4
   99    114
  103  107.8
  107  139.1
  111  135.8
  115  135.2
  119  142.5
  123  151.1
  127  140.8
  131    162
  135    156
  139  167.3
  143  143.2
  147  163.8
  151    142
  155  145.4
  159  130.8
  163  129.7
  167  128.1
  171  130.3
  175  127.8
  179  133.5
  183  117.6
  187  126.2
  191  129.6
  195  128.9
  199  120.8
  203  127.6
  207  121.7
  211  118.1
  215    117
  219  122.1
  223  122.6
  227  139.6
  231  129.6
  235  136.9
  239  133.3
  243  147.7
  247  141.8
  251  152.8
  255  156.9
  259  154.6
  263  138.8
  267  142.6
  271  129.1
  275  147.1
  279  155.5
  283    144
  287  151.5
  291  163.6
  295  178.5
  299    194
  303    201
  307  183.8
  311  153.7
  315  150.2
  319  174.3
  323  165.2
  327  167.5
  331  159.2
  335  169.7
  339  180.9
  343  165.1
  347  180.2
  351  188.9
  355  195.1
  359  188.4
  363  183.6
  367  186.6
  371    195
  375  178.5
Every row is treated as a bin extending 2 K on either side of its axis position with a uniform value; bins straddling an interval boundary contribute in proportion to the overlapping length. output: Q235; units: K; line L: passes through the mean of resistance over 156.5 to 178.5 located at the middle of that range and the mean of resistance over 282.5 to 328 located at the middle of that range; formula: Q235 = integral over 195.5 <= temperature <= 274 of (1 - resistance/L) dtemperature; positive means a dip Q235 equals 7.9 K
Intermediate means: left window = 130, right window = 170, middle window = 134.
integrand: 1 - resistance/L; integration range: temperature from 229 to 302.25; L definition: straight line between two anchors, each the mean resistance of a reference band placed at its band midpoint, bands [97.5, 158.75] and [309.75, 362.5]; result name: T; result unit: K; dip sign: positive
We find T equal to 5.4 K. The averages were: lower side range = 143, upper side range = 173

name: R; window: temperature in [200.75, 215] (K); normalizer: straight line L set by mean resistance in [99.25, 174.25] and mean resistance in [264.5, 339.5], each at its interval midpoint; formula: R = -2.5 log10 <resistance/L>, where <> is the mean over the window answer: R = 0.231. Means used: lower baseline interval 141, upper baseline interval 163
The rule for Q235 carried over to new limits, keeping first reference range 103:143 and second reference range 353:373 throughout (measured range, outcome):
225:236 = 2.00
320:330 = 0.89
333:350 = 1.00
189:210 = 4.51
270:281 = 1.80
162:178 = 2.59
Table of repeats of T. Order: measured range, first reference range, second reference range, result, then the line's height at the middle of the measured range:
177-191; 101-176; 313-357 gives 2.1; 148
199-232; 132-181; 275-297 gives 5.5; 149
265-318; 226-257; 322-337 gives -1.9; 155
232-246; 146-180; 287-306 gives 2.0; 162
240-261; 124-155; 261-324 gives 1.1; 159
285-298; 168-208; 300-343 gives -0.5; 161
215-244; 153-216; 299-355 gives 2.2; 142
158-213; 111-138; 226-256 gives 7.0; 145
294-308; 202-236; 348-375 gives -2.5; 162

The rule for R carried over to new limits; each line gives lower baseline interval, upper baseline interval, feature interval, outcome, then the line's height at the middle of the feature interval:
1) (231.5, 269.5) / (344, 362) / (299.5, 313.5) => -0.080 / 167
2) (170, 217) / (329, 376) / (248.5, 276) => 0.023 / 149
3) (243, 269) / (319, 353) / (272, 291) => 0.041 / 156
